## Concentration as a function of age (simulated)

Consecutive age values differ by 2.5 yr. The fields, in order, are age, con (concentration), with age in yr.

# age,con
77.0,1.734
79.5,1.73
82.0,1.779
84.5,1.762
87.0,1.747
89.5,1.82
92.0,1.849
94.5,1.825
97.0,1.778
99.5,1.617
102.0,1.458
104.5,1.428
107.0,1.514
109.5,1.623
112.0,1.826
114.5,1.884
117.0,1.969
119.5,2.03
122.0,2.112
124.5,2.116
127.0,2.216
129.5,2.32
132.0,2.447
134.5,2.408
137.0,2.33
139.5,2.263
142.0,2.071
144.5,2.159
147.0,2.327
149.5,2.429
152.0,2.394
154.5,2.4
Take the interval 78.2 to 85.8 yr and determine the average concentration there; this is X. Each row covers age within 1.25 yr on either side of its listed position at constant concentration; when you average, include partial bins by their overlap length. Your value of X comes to 1.76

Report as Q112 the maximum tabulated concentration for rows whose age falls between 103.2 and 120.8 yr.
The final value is 2.03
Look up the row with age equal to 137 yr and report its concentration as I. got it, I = 2.33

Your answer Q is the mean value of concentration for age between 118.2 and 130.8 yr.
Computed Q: 2.16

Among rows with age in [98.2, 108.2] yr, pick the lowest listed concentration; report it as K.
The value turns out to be 1.428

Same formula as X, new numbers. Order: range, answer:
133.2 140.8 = 2.33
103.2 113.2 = 1.6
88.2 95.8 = 1.83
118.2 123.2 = 2.07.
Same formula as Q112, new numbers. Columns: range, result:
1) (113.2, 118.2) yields 1.969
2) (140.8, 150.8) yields 2.429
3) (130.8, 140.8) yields 2.447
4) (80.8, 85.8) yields 1.779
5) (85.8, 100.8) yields 1.849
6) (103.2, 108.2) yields 1.514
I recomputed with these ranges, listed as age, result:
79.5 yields 1.73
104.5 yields 1.428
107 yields 1.514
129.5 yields 2.32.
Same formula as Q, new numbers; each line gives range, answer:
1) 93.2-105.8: 1.62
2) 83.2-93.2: 1.79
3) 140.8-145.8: 2.12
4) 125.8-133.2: 2.33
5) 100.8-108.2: 1.47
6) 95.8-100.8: 1.69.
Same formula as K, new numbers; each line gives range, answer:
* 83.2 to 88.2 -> 1.747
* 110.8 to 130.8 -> 1.826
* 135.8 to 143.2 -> 2.071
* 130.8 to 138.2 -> 2.33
